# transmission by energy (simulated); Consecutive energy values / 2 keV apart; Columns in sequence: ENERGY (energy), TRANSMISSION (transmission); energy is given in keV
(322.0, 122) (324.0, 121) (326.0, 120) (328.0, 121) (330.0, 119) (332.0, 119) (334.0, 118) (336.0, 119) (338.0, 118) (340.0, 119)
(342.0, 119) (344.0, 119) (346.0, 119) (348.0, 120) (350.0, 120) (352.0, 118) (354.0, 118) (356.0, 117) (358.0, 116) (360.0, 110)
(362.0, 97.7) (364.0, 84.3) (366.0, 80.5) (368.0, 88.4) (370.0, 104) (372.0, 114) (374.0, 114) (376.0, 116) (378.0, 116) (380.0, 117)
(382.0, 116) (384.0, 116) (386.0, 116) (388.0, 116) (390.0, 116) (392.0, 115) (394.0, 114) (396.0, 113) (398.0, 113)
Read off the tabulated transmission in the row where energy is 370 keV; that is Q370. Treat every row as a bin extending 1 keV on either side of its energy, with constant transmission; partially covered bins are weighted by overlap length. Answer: 104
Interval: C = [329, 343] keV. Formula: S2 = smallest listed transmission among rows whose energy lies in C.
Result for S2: 118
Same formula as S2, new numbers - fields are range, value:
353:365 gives 84.3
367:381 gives 88.4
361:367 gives 80.5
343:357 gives 117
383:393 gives 115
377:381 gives 116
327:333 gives 119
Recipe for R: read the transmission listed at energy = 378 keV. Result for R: 116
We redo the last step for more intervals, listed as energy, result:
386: 116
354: 118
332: 119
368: 88.4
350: 120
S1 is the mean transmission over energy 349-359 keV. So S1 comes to 118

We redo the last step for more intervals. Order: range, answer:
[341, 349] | 119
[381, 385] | 116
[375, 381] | 116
